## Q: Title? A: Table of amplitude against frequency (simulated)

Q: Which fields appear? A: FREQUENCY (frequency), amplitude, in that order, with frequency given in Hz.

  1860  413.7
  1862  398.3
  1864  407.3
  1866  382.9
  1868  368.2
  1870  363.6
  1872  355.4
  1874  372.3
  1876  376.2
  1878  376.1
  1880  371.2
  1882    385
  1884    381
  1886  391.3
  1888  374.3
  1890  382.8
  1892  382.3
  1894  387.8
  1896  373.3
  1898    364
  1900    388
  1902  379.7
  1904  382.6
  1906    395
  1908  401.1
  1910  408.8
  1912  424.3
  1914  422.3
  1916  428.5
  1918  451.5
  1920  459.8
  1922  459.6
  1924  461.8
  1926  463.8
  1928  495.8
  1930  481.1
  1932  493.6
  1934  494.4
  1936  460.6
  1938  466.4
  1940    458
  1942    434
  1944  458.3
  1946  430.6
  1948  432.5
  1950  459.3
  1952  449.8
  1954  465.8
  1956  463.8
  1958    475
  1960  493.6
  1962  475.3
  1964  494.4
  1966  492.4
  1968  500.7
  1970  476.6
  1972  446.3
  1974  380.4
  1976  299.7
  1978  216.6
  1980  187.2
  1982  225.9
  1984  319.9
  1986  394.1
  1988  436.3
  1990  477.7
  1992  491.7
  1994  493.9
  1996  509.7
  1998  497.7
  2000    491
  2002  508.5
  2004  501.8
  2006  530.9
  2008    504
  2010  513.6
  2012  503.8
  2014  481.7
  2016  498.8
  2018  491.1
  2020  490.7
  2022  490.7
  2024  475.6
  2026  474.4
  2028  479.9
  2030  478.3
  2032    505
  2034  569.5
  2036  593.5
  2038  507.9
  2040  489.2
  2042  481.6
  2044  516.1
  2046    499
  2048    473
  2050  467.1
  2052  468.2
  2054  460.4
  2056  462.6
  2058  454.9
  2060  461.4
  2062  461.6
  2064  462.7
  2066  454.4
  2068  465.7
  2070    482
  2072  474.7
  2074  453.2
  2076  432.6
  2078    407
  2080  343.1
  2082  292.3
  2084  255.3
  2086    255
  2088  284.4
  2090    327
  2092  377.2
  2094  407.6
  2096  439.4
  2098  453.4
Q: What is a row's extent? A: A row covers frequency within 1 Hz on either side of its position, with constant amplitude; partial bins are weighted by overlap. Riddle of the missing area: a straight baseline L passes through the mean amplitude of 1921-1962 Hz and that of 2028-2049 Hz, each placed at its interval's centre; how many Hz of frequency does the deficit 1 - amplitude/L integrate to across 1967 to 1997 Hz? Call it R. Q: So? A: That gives 5.8 Hz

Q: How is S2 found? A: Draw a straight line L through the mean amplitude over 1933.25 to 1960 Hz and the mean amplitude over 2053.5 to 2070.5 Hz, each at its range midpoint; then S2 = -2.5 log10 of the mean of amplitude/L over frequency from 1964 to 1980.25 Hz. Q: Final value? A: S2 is 0.17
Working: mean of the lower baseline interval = 459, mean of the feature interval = 391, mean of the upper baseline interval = 462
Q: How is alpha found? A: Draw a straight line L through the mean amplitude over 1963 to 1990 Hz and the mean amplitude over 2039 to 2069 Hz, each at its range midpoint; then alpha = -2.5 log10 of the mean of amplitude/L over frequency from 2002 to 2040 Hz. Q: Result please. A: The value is -0.17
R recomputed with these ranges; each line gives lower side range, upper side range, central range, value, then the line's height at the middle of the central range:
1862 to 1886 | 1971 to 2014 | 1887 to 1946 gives -4.9 Hz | 395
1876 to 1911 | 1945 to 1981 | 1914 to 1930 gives -2.3 Hz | 400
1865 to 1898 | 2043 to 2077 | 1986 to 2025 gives -4.6 Hz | 440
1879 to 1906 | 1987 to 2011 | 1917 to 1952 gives -3.0 Hz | 426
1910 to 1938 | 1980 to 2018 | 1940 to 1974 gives -0.3 Hz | 459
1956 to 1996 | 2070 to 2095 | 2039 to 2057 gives -4.7 Hz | 380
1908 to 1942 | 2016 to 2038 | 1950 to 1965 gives -0.1 Hz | 471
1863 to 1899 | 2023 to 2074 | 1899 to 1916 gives -0.3 Hz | 394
